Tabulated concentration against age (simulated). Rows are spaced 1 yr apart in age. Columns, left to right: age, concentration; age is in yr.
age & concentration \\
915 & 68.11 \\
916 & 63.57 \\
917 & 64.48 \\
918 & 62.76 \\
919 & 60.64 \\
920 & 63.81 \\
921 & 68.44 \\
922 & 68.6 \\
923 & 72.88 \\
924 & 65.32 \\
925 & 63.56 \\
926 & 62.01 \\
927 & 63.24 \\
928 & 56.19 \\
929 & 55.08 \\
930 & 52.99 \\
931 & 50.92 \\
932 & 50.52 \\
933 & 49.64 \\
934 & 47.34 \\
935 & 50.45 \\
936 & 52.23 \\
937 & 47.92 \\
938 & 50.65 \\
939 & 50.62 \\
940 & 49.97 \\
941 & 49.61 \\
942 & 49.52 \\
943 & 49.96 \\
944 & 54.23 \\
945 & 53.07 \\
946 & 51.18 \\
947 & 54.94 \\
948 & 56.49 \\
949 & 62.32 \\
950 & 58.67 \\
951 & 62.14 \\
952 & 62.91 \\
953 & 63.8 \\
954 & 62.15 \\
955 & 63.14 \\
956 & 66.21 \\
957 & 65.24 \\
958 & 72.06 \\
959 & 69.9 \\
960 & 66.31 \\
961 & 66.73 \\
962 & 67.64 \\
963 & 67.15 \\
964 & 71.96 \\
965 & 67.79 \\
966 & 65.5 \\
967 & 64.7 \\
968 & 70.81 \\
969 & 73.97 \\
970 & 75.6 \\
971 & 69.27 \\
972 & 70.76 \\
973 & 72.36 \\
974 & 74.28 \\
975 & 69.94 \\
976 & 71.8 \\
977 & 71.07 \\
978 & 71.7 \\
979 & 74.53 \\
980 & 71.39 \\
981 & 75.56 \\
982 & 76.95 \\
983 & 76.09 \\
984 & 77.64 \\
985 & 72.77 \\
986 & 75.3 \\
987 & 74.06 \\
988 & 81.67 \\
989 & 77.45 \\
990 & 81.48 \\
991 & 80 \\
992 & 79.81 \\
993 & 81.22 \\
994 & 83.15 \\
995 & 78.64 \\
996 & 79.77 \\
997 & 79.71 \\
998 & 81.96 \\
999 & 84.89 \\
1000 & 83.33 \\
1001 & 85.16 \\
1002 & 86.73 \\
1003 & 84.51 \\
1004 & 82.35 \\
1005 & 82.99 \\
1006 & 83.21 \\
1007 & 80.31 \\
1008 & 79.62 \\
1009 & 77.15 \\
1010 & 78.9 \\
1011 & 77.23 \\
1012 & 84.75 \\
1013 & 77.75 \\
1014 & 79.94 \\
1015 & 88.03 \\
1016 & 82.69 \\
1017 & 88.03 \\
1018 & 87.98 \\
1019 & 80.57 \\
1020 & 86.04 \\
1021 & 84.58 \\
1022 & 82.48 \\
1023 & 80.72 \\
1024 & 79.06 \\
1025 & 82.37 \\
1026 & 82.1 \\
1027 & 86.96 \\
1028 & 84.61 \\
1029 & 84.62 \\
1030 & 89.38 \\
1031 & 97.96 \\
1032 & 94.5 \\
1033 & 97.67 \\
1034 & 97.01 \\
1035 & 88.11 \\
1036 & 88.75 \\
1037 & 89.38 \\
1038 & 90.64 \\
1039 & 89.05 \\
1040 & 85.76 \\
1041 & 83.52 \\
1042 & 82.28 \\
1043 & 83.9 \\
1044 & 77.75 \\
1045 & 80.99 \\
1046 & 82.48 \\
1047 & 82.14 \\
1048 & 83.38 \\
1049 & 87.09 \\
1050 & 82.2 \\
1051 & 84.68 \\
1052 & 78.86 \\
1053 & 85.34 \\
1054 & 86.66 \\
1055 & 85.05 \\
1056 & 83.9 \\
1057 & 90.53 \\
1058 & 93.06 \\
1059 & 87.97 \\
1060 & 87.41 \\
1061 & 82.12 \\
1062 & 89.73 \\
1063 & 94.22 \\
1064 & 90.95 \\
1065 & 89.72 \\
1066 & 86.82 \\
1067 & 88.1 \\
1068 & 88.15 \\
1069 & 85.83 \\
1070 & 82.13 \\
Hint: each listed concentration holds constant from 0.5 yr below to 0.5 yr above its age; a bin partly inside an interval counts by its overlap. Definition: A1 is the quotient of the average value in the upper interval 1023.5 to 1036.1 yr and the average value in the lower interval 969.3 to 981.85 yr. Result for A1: 1.22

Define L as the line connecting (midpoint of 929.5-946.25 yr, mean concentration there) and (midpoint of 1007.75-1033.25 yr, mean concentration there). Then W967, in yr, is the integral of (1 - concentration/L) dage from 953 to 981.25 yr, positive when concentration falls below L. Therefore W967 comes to -3.1 yr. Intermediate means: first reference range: 50.6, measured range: 69.5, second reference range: 84.4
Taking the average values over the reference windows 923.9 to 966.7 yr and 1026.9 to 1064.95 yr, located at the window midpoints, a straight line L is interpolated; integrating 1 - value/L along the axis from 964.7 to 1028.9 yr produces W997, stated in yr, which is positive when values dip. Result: -4.9 yr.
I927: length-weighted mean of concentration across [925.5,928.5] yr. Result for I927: 60.5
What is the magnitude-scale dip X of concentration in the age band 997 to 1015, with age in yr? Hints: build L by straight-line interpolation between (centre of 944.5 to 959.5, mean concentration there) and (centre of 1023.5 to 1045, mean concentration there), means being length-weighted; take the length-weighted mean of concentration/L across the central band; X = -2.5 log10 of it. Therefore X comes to -0.05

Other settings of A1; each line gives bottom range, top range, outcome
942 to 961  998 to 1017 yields 1.36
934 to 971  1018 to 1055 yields 1.41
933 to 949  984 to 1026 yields 1.58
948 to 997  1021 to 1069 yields 1.21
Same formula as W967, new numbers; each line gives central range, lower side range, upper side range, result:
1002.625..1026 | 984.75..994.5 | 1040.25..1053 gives -0.5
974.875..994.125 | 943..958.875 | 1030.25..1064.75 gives -1.8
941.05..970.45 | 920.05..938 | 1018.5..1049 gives 0.8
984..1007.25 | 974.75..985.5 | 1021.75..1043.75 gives -0.9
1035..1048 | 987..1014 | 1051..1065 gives 0.1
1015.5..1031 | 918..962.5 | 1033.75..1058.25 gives -0.9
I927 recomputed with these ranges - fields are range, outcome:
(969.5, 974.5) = 72.5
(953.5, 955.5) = 62.6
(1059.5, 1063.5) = 88.4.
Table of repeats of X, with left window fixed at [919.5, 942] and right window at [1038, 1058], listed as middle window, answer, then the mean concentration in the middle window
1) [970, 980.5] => -0.08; 71.9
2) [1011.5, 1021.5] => -0.10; 84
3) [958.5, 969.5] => -0.07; 68.4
